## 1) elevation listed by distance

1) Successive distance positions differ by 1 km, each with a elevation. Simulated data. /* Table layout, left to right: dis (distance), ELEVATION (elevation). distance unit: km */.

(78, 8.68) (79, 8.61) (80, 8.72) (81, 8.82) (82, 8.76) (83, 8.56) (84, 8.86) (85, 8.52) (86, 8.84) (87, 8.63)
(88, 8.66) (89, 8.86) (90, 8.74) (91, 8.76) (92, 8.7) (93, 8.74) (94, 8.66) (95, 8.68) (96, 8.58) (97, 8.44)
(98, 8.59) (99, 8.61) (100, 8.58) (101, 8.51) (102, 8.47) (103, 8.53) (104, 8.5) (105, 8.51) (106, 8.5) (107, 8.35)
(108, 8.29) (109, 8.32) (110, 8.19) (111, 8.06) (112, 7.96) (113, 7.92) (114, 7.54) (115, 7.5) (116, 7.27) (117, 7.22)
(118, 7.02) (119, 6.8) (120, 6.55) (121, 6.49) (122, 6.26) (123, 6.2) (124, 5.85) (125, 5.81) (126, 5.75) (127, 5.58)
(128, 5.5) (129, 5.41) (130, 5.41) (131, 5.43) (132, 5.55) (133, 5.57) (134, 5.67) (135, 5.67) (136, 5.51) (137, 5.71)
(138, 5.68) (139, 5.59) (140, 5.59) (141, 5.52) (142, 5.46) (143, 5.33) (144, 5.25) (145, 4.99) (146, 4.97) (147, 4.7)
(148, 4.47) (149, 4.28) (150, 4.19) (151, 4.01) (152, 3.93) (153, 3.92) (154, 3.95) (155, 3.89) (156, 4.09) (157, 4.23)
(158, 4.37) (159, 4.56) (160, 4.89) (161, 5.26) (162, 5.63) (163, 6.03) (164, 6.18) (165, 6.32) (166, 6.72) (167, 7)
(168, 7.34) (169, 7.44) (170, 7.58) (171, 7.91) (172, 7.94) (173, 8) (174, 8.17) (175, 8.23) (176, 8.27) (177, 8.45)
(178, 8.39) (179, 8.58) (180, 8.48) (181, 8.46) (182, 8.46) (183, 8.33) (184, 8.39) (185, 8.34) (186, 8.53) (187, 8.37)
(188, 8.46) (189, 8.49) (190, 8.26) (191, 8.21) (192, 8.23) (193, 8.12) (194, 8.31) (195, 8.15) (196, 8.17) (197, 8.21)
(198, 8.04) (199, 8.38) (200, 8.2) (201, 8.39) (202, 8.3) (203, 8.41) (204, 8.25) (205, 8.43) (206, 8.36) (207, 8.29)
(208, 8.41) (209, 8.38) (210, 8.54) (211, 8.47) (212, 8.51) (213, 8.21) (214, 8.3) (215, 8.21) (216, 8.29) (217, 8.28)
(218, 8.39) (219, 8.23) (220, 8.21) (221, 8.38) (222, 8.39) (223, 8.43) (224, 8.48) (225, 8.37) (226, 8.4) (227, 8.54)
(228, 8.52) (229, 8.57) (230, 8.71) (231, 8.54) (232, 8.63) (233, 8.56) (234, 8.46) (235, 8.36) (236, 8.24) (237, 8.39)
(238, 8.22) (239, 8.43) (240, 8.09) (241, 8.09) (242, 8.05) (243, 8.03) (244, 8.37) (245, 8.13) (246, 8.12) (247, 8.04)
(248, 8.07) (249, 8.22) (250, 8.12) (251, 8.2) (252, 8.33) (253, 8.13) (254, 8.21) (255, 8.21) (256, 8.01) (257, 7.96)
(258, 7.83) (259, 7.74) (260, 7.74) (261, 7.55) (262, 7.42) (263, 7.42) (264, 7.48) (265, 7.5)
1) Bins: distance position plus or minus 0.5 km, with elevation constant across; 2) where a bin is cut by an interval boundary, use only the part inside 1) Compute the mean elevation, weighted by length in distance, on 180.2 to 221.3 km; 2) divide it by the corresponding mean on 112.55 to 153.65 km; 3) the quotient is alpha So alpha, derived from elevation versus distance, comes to 1.47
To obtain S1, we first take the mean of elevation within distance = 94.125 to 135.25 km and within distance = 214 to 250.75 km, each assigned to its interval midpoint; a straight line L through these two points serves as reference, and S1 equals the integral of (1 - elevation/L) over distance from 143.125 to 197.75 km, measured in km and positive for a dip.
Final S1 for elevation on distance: 7.31 km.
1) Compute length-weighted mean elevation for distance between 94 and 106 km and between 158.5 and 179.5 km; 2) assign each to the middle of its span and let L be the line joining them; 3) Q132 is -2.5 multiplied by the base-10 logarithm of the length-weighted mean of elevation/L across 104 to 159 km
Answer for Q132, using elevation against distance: 0.317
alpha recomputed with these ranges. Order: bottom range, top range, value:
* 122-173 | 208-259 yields 1.51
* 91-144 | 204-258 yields 1.18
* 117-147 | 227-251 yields 1.45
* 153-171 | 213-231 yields 1.49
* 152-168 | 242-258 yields 1.57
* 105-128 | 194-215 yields 1.16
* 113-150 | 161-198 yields 1.35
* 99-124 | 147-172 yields 0.70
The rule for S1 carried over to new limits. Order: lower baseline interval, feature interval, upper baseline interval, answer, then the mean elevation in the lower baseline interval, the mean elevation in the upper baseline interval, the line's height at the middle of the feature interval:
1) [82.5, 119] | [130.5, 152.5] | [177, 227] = 8.44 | 8.33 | 8.35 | 8.34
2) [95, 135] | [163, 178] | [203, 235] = 0.65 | 7.21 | 8.41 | 7.85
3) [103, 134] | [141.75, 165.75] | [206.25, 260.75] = 8.30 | 6.92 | 8.28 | 7.33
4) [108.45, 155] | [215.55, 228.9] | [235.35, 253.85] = -1.15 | 5.84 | 8.18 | 7.72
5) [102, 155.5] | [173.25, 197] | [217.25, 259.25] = -3.61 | 6.14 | 8.27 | 7.24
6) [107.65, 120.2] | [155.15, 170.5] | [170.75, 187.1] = 4.43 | 7.6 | 8.32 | 8.14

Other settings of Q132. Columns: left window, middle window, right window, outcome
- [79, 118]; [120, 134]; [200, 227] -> 0.405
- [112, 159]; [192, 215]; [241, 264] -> -0.193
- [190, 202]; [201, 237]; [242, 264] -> -0.036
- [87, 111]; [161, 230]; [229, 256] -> 0.034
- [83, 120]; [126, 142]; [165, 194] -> 0.421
